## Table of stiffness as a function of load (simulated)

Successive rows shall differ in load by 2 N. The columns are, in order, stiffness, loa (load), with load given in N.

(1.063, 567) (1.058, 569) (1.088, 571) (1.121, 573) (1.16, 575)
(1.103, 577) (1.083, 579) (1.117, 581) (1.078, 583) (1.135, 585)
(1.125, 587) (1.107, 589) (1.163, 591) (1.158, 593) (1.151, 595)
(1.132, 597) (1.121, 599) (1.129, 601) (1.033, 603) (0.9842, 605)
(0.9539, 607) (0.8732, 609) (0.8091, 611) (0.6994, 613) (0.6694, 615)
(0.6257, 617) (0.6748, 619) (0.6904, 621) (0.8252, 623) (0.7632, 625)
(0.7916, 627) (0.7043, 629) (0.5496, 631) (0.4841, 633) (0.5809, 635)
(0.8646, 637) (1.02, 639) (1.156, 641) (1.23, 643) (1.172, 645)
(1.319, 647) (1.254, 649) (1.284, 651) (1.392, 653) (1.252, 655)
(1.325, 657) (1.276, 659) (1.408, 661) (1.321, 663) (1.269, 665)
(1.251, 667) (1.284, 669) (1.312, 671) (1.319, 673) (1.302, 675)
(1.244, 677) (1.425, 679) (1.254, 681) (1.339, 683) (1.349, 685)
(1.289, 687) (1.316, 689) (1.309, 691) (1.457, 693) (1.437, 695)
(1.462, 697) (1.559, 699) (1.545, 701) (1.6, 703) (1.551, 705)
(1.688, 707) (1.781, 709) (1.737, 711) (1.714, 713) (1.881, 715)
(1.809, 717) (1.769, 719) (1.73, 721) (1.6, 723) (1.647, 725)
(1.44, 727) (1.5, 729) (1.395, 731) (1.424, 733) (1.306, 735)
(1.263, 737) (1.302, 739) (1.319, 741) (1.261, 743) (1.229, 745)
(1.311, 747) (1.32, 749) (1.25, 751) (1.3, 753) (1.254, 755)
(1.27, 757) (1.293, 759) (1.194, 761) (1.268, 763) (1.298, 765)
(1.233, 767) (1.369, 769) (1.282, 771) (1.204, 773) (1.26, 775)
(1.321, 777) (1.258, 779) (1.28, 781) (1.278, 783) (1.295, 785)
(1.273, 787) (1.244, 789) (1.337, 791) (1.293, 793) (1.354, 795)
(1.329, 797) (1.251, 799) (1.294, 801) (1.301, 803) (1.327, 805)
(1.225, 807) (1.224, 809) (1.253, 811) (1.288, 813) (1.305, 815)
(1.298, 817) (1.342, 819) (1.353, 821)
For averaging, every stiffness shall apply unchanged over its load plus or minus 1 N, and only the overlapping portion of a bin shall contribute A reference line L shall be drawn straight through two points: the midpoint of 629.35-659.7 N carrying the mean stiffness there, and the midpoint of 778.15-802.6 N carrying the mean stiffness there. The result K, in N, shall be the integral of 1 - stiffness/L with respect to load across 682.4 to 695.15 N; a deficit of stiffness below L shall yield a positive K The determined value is -2.4 N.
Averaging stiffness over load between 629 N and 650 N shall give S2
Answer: 0.951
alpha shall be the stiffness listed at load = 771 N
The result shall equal 1.282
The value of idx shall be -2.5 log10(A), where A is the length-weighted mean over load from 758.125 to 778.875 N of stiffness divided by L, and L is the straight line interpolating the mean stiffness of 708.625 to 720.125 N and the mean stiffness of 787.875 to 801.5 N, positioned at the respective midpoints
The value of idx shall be 0.15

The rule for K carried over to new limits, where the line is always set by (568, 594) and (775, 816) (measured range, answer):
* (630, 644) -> 3.86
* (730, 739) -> -0.76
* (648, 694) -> -4.95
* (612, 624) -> 4.69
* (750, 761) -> -0.11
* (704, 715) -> -4.46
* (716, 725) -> -3.61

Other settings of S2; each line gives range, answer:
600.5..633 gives 0.784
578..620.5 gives 0.988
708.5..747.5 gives 1.52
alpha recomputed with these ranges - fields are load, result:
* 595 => 1.151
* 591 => 1.163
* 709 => 1.781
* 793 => 1.293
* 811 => 1.253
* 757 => 1.27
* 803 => 1.301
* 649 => 1.254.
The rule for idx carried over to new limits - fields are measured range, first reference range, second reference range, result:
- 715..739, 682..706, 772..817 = -0.114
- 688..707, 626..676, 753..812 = -0.248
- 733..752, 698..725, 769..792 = 0.165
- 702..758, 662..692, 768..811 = -0.150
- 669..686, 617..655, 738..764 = -0.240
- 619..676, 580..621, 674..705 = 0.128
